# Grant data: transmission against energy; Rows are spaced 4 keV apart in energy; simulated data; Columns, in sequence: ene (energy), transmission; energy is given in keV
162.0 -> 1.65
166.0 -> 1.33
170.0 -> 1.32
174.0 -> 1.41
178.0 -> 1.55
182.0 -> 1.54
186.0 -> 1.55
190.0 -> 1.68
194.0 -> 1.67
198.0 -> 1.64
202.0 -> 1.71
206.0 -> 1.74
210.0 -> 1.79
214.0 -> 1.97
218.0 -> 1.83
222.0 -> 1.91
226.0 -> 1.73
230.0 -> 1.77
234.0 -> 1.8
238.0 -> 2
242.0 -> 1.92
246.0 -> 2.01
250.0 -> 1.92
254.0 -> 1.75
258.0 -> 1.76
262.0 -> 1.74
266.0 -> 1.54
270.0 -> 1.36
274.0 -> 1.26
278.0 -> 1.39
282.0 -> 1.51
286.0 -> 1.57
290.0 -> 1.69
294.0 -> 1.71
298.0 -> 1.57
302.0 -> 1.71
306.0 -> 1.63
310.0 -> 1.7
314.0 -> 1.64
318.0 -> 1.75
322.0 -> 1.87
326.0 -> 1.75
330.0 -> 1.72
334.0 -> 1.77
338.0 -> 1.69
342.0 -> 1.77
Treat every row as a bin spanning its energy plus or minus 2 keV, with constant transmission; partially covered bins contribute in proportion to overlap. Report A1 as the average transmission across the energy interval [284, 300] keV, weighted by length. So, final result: 1.64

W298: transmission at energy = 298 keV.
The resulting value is 1.57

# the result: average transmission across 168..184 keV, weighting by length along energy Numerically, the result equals 1.46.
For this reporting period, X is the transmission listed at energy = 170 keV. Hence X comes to 1.32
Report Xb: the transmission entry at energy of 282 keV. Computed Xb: 1.51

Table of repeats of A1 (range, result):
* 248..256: 1.83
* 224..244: 1.84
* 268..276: 1.31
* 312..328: 1.75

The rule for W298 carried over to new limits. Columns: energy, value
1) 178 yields 1.55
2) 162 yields 1.65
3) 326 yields 1.75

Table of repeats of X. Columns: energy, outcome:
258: 1.76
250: 1.92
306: 1.63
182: 1.54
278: 1.39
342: 1.77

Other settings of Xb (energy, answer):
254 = 1.75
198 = 1.64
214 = 1.97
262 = 1.74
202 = 1.71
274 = 1.26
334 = 1.77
